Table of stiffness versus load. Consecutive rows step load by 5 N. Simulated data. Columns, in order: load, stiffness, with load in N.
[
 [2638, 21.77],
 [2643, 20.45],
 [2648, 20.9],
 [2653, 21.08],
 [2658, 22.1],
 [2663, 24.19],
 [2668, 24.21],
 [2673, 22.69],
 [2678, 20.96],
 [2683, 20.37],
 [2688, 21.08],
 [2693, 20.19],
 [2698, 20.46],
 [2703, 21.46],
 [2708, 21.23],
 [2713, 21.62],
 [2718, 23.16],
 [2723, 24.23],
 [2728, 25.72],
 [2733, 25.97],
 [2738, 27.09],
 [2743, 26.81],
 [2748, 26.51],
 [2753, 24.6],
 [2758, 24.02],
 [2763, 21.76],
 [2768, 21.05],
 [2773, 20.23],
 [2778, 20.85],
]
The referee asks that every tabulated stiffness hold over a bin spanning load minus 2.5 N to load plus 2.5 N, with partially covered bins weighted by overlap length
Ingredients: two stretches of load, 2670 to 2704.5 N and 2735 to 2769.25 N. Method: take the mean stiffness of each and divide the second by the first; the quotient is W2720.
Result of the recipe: 1.2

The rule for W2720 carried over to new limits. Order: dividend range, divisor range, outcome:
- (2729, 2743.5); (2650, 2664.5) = 1.19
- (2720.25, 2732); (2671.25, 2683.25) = 1.17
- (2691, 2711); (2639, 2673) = 0.94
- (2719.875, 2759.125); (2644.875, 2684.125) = 1.16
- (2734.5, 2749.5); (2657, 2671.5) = 1.13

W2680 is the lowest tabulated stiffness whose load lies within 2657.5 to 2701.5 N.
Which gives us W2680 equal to 20.19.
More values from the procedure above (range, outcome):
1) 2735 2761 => 24.02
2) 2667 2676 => 22.69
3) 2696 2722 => 20.46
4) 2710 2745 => 21.62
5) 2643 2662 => 20.45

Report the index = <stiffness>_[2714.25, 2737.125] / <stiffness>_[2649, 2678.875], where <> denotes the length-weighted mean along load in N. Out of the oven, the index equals 1.10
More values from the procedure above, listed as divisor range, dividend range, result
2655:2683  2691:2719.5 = 0.94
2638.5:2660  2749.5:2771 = 1.08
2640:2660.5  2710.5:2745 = 1.18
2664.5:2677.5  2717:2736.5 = 1.08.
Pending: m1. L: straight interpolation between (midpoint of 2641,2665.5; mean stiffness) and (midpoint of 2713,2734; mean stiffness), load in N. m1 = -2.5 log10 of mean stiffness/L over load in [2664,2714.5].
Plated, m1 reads 0.07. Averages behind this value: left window 21.8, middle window 21.5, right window 24.3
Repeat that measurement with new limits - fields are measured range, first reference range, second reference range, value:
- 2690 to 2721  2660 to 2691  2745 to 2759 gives 0.10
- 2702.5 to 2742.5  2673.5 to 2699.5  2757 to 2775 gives -0.14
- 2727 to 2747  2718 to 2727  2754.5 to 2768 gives -0.12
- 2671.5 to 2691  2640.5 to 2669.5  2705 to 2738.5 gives 0.08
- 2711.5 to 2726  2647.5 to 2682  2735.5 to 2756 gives 0.08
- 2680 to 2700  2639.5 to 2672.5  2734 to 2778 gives 0.11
